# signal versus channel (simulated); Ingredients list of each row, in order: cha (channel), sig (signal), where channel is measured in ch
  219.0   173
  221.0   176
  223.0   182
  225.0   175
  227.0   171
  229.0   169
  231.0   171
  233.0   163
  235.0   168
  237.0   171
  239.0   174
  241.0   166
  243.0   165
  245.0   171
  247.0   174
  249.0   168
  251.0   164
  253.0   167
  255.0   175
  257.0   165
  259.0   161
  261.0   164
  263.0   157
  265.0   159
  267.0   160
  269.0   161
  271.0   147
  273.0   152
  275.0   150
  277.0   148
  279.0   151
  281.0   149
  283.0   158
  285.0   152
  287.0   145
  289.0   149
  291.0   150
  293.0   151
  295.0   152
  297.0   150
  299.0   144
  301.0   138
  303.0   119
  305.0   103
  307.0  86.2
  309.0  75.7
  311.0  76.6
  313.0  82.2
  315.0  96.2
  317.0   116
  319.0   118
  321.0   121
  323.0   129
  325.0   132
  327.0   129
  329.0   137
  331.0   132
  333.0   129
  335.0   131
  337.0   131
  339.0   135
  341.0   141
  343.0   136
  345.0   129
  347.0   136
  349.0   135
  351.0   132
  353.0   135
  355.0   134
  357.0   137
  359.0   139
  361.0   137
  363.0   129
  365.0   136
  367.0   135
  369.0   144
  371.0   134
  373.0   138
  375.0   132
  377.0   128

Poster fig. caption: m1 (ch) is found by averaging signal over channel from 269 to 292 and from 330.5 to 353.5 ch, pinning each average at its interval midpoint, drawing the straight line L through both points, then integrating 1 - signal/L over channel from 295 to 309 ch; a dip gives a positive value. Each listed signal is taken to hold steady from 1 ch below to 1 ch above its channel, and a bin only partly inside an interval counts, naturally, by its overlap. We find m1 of 2.2 ch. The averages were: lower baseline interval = 151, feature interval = 122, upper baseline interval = 134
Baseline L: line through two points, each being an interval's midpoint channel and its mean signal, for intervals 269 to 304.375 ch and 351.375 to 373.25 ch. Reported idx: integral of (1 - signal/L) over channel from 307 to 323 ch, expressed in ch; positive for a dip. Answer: 4.9 ch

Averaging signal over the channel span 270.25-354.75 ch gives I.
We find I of 131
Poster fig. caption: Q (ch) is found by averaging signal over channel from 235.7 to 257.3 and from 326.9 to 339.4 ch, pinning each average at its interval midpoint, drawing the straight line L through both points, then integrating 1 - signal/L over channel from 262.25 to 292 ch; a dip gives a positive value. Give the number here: 0.68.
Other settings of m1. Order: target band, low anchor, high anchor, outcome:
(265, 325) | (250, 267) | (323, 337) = 6.3 ch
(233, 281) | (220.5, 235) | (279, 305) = -0.8 ch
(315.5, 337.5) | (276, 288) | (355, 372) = 2.4 ch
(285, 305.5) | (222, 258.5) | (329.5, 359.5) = 1.3 ch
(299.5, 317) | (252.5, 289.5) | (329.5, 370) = 5.6 ch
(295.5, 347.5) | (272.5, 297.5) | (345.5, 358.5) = 7.4 ch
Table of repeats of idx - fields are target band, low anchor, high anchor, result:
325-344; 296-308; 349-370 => -0.4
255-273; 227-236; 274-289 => -0.4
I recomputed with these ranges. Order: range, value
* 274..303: 148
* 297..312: 109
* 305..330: 108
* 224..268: 167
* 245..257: 169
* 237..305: 156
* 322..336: 131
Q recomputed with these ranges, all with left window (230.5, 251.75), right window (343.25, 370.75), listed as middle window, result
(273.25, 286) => 0.5 ch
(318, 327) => 1.2 ch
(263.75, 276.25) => 0.4 ch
